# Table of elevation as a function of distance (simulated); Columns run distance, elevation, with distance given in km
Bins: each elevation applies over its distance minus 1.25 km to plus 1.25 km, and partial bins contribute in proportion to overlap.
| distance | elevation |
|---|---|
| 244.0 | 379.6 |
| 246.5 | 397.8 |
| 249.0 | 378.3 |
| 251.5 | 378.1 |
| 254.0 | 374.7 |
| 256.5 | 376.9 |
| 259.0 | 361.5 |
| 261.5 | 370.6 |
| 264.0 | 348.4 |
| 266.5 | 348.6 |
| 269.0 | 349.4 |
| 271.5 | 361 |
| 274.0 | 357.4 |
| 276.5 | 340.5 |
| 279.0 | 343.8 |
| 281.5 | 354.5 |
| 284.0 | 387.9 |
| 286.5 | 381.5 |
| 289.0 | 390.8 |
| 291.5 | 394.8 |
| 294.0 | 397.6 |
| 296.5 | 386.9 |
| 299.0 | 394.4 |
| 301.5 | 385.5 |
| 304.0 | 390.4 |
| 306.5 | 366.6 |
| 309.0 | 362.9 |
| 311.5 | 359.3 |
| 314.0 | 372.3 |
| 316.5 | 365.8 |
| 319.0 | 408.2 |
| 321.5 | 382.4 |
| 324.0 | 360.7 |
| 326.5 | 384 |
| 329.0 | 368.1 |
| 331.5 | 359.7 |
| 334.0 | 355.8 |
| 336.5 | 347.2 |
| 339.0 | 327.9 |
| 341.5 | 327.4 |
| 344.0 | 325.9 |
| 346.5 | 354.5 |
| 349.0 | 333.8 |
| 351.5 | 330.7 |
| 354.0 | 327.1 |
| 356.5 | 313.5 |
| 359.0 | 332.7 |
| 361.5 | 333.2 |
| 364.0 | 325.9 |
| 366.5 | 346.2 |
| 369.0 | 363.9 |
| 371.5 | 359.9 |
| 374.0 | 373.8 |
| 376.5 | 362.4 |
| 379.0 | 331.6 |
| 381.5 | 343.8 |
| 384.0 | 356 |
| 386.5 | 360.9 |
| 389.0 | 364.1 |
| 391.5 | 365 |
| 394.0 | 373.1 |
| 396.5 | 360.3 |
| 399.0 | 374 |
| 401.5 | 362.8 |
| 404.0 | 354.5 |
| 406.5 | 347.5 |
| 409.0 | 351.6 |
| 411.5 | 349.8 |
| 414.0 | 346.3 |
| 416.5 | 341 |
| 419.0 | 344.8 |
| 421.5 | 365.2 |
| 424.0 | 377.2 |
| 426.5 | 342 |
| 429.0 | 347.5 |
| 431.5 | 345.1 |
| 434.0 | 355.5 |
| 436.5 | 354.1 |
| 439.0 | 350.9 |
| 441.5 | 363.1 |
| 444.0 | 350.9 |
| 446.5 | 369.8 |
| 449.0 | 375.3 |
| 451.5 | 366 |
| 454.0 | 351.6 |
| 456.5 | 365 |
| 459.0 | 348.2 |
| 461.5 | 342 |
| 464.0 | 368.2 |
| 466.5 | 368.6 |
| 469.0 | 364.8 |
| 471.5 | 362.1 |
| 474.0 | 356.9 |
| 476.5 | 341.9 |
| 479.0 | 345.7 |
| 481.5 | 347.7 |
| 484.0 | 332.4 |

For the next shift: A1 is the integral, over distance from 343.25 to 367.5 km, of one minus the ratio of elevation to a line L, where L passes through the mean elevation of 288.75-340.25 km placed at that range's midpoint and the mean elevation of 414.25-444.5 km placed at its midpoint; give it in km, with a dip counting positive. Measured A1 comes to 2.3 km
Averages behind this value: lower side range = 374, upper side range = 353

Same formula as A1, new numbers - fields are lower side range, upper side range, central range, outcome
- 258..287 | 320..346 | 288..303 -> -1.5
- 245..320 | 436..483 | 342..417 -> 3.2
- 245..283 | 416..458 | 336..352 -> 1.1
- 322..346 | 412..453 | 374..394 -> -0.2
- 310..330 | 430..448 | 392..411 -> 0.1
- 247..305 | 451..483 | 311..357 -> 1.7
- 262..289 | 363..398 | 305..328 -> -1.0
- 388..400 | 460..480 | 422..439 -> 0.4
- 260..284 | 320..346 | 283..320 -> -2.9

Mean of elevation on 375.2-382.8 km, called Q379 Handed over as 346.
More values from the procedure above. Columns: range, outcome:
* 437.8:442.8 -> 357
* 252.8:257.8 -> 376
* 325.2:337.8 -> 363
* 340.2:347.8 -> 336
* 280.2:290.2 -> 378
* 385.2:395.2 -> 366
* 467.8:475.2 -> 361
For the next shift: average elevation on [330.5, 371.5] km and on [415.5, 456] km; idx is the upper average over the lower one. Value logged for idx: 1.05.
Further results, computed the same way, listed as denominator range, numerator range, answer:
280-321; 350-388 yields 0.90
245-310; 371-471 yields 0.96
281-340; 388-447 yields 0.95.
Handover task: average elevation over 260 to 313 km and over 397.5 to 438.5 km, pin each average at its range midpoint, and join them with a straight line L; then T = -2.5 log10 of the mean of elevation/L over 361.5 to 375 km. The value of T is 0.03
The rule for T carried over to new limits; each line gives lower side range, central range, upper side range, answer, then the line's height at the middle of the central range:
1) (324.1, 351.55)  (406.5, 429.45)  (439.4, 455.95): 0.021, 358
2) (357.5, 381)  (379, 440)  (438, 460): -0.004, 354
